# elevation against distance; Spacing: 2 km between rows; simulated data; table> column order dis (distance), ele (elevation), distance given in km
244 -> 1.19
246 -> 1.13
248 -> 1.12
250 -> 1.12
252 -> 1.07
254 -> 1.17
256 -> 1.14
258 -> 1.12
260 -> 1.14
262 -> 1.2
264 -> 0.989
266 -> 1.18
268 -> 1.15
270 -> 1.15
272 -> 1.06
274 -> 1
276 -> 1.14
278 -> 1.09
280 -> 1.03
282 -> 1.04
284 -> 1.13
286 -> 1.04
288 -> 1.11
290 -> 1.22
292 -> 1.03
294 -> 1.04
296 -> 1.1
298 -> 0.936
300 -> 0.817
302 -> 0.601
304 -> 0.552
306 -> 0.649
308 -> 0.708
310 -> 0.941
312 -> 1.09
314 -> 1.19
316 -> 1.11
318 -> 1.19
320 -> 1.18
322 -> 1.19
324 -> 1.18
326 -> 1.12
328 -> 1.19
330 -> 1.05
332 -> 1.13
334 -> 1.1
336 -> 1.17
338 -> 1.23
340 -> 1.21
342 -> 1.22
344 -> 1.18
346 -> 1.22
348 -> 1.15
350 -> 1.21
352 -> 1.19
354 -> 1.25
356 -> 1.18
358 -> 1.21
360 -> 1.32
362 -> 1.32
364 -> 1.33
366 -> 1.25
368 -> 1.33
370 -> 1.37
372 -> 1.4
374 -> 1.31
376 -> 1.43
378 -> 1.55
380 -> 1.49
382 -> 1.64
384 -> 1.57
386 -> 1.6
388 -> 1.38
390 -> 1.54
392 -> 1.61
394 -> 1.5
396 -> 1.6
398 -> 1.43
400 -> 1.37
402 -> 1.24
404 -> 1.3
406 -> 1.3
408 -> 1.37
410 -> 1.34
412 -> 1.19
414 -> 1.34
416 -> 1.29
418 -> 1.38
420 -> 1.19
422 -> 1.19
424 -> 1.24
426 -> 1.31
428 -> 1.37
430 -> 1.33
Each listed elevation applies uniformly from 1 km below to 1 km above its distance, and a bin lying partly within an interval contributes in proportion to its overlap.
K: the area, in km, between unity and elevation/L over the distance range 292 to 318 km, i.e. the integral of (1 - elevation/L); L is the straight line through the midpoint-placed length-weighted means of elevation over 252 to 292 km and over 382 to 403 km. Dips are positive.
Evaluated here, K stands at 6.5 km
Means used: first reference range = 1.11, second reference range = 1.49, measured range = 0.911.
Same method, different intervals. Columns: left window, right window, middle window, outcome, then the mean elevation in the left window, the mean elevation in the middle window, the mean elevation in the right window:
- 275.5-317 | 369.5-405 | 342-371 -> 1.1 km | 0.977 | 1.25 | 1.46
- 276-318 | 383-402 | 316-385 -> 0.3 km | 0.98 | 1.26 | 1.5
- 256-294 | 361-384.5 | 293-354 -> 9.4 km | 1.1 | 1.06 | 1.41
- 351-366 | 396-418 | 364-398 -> -4.6 km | 1.26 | 1.47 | 1.33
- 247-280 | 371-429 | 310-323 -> 0.9 km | 1.11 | 1.14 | 1.4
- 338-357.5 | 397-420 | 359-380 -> -2.1 km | 1.2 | 1.37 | 1.32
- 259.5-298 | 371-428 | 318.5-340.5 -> 1.1 km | 1.09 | 1.16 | 1.4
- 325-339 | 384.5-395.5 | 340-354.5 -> 0.5 km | 1.14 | 1.2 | 1.53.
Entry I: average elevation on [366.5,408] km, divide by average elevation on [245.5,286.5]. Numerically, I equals 1.3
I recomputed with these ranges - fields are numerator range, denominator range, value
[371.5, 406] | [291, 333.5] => 1.46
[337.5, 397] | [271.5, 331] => 1.33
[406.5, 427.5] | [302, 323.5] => 1.33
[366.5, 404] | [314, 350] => 1.25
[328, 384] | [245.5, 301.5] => 1.18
